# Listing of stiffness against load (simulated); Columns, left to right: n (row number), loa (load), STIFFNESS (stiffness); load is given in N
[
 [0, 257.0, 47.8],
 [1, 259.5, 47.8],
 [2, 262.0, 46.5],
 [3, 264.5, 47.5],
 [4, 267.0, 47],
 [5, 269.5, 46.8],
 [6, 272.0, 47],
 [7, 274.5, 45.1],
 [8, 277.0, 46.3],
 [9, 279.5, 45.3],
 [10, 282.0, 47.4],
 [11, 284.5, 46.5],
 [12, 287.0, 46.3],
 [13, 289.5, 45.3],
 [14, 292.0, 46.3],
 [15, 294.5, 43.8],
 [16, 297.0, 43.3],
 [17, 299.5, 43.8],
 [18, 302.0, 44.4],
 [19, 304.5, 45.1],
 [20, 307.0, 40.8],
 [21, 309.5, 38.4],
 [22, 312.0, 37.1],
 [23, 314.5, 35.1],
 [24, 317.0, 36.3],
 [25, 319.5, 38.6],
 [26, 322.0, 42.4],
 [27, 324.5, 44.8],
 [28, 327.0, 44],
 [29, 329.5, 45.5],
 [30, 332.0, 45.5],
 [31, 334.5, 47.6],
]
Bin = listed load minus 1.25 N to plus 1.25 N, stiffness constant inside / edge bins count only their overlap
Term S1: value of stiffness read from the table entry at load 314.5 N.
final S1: 35.1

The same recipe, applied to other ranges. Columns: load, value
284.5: 46.5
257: 47.8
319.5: 38.6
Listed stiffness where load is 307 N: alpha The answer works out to 40.8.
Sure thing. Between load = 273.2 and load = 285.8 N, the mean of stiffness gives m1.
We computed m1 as 46.1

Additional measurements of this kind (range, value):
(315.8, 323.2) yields 39.1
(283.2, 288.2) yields 46.4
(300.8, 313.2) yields 41.2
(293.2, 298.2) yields 43.6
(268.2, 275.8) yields 46.3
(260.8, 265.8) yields 47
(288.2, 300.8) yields 44.5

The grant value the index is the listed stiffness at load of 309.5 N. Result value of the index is 38.4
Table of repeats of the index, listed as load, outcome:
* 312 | 37.1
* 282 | 47.4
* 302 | 44.4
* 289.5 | 45.3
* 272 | 47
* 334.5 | 47.6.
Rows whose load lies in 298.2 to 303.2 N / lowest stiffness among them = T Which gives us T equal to 43.8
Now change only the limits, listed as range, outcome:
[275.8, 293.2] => 45.3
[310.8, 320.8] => 35.1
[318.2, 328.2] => 38.6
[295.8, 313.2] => 37.1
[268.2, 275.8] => 45.1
